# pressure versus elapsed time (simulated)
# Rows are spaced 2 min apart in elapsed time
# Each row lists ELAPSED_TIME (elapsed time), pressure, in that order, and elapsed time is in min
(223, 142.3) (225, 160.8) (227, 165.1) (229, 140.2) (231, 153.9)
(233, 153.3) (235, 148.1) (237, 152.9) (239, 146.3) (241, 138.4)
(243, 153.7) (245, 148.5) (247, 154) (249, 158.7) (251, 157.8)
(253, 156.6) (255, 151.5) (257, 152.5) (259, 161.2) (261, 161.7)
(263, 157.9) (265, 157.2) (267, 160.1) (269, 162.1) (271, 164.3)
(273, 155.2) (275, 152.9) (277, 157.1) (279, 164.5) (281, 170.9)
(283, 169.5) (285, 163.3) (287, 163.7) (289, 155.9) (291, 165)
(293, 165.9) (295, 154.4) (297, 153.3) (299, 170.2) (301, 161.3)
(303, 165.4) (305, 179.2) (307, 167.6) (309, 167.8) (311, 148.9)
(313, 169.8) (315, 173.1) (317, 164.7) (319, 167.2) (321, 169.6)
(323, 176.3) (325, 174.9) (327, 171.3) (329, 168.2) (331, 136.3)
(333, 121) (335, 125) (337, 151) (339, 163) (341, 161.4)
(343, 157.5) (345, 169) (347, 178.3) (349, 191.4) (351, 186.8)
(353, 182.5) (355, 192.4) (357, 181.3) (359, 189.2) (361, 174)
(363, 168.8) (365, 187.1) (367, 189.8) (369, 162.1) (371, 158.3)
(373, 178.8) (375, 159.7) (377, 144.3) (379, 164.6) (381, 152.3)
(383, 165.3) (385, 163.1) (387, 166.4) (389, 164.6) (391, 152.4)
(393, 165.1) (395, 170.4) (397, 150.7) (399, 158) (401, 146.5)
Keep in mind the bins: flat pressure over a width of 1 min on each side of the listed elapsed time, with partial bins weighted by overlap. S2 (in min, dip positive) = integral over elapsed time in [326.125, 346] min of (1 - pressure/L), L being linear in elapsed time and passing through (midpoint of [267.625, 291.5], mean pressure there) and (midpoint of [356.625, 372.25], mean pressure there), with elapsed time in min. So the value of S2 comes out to 2.2 min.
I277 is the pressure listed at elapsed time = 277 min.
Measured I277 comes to 157.1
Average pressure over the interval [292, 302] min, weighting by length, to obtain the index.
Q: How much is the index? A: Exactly 161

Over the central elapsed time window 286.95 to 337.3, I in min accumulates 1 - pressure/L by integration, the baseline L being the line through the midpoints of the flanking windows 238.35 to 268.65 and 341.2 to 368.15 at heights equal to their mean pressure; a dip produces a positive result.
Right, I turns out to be 2.4 min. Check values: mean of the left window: 155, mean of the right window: 180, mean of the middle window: 161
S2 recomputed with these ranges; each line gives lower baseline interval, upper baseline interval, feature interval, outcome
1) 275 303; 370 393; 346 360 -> -2.12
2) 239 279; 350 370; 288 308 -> 0.23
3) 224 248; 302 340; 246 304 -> -1.63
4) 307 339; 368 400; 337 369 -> -3.32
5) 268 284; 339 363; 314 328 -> 0.02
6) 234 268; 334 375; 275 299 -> -0.28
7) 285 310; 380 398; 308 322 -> -0.20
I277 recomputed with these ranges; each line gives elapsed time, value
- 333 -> 121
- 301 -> 161.3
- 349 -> 191.4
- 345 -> 169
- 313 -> 169.8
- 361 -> 174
